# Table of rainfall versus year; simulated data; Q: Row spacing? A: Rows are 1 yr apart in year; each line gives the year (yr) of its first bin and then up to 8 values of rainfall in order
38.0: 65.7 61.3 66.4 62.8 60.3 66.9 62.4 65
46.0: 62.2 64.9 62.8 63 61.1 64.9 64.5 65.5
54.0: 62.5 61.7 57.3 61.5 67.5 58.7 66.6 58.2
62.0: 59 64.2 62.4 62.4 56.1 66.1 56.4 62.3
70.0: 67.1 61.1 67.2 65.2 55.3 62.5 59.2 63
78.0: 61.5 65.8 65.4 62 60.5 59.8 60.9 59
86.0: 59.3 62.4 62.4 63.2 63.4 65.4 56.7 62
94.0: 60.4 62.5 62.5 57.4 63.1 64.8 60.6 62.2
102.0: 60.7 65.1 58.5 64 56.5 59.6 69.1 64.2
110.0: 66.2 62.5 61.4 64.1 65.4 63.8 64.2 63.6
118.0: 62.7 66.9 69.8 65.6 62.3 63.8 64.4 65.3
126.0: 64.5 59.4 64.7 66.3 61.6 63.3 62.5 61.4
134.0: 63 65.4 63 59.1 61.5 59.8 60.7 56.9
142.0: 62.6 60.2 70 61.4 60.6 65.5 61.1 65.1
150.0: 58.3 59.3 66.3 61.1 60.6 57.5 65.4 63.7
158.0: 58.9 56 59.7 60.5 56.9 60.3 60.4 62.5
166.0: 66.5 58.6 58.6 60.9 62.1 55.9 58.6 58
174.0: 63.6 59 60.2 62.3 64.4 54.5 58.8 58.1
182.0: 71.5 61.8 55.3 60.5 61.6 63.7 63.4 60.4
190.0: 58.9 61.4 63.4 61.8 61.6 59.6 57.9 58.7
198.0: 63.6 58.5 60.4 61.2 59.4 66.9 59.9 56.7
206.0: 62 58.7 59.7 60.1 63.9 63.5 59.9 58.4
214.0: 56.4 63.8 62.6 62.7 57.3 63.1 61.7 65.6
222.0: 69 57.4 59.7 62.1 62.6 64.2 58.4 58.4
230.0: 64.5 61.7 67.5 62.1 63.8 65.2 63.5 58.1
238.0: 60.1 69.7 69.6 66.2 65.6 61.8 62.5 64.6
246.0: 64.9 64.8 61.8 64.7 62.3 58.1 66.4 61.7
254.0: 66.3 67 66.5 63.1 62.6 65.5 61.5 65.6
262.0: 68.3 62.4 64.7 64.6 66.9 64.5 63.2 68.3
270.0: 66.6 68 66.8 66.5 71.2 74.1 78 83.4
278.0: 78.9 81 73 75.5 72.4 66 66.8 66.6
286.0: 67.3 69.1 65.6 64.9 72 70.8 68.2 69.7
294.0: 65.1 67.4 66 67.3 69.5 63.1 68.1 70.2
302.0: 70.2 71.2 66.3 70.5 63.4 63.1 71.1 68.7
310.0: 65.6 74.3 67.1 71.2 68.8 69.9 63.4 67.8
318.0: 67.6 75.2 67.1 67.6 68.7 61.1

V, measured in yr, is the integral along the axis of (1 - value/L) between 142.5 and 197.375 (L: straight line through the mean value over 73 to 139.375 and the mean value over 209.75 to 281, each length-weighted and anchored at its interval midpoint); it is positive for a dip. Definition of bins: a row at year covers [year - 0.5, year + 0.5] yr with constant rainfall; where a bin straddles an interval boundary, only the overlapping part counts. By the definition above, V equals 2.3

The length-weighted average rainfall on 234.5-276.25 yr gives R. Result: 65.3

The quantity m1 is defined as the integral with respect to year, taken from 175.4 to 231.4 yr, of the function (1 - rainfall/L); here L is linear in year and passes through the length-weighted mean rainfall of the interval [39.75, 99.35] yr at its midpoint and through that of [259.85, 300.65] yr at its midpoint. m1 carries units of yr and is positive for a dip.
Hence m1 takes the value 4.5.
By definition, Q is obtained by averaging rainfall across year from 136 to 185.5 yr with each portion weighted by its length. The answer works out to 60.9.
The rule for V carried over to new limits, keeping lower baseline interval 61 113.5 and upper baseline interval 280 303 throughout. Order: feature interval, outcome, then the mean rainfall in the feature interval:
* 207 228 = 1.4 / 61.5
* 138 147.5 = 0.3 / 61.9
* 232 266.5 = 1.5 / 64.2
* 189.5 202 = 0.9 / 60.5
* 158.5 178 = 1.3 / 60.1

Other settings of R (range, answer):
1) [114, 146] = 63.2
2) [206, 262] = 62.9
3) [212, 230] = 61.4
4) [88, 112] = 62.2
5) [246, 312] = 67.7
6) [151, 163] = 60.5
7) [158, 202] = 60.5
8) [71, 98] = 61.7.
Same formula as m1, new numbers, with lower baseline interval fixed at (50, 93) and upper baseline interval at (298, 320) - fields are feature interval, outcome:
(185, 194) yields 0.5 yr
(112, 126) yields -0.3 yr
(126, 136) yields 0.1 yr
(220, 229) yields 0.5 yr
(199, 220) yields 1.6 yr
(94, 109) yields 0.2 yr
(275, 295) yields -1.0 yr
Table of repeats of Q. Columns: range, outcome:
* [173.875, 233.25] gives 61.2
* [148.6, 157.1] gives 61.8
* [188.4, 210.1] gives 60.6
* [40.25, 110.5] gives 62.3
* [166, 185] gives 60.3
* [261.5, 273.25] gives 65.9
